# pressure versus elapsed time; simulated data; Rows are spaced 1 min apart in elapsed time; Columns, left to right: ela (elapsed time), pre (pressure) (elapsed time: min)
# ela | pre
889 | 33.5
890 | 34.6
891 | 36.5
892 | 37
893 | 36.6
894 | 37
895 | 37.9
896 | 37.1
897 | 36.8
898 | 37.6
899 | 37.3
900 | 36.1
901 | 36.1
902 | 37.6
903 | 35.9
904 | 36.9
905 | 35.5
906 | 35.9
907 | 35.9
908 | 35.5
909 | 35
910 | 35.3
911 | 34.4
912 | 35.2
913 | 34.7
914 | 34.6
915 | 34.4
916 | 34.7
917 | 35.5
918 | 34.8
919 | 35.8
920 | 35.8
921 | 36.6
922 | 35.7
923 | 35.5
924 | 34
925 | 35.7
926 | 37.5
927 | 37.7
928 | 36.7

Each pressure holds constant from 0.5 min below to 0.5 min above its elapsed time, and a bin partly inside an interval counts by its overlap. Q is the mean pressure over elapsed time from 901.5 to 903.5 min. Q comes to 36.8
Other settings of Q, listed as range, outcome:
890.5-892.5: 36.8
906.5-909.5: 35.5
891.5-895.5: 37.1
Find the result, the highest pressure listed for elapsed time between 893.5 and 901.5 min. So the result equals 37.9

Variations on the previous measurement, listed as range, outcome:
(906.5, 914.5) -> 35.9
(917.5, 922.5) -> 36.6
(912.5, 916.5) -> 34.7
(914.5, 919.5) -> 35.8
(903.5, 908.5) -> 36.9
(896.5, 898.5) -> 37.6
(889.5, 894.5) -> 37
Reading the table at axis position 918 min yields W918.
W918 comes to 34.8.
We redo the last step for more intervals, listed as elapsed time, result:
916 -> 34.7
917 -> 35.5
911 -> 34.4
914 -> 34.6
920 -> 35.8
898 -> 37.6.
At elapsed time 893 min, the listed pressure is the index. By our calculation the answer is 36.6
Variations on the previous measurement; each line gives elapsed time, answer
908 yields 35.5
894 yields 37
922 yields 35.7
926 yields 37.5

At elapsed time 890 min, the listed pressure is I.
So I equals 34.6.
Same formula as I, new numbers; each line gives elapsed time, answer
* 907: 35.9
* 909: 35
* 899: 37.3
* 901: 36.1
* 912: 35.2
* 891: 36.5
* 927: 37.7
